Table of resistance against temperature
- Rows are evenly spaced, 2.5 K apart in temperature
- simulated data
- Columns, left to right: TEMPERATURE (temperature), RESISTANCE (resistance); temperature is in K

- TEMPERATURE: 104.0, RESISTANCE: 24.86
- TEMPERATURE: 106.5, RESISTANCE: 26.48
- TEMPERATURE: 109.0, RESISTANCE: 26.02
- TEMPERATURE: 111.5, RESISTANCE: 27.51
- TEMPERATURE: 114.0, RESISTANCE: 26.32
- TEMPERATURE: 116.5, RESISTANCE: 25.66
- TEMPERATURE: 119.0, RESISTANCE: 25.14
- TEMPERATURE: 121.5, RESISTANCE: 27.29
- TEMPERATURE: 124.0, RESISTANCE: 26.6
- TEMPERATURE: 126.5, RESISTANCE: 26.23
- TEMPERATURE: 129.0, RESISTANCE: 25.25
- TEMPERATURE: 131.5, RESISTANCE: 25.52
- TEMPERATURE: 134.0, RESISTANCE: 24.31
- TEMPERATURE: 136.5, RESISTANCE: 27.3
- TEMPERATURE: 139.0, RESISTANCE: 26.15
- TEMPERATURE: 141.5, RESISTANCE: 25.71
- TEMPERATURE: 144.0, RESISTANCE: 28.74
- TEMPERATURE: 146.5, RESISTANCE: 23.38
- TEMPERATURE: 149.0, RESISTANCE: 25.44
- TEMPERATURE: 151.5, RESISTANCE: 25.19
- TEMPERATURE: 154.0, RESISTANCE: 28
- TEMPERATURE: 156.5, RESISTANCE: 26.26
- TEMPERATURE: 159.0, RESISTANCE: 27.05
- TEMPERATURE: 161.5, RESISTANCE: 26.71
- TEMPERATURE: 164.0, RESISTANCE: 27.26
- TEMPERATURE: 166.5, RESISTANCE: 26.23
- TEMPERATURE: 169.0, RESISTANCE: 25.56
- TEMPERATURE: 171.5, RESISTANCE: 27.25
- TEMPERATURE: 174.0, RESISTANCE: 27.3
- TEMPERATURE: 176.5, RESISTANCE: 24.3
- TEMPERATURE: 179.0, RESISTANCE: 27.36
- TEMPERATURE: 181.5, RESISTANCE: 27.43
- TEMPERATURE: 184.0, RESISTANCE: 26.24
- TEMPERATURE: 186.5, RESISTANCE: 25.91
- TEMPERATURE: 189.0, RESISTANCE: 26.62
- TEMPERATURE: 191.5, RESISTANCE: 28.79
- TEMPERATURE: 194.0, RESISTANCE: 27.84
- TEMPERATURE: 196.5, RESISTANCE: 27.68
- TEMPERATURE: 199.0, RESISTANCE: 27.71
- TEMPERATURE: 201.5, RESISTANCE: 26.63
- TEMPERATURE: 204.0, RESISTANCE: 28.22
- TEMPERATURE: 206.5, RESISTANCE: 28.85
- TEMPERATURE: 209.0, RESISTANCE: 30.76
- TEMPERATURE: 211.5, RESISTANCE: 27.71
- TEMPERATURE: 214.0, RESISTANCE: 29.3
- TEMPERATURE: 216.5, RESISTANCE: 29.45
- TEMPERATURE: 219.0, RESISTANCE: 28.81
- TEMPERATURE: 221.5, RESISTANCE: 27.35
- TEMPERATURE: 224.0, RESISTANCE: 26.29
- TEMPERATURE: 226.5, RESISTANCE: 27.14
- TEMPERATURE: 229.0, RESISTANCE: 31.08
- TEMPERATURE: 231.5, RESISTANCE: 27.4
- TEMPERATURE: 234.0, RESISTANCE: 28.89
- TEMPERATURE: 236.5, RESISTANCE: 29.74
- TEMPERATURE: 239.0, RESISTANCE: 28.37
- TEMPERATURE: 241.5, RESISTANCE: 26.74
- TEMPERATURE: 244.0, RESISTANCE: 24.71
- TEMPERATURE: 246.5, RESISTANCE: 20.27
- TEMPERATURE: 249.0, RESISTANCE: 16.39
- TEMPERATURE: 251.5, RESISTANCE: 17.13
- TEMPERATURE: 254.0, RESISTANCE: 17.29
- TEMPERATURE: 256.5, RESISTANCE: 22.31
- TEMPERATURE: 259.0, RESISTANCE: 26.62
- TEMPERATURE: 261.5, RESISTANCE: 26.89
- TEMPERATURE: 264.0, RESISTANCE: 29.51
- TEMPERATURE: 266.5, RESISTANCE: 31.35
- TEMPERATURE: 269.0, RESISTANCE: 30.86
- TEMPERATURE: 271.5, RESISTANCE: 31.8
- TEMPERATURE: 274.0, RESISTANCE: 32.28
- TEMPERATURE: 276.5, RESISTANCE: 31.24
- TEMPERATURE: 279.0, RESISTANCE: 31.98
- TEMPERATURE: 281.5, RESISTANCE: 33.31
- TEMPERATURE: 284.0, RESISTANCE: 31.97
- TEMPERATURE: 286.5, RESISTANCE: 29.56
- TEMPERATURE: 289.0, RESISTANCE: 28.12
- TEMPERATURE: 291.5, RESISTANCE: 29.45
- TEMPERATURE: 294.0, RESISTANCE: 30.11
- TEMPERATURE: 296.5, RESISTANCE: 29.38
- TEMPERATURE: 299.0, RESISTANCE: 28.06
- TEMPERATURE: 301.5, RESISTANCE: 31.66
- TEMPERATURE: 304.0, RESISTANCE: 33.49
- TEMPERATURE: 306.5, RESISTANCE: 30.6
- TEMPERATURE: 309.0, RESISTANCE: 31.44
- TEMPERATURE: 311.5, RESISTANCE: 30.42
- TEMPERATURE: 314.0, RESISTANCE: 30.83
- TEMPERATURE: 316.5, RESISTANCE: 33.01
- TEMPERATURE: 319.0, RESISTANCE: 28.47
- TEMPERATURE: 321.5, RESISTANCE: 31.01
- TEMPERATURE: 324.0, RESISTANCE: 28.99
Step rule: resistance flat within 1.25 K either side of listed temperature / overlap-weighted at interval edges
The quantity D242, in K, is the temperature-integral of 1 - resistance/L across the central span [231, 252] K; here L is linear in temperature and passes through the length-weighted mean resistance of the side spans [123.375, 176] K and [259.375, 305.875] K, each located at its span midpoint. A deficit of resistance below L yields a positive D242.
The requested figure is 3.3 K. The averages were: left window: 26.2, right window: 30.5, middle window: 24.6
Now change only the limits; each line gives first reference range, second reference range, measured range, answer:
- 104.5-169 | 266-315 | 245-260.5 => 5.0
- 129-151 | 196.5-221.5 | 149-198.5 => 0.6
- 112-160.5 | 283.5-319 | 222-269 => 5.4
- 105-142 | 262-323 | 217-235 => 0.5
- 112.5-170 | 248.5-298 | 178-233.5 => -1.8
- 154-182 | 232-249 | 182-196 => -0.4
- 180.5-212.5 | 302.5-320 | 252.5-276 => 1.7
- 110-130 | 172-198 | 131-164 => 0.5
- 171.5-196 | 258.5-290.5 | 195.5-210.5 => -0.3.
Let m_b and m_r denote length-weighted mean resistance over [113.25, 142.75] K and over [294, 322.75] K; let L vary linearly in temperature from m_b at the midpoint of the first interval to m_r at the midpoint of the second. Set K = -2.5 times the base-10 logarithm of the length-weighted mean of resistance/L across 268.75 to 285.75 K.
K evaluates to -0.07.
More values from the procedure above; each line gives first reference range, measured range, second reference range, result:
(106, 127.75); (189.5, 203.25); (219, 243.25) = -0.005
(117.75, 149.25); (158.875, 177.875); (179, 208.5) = 0.017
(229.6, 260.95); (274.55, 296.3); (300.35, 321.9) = -0.086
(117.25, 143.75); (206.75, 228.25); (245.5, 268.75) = -0.172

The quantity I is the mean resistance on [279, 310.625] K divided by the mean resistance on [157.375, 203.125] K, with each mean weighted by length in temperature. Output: 1.14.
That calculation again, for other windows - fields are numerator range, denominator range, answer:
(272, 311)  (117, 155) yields 1.19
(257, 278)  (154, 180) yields 1.12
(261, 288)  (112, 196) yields 1.18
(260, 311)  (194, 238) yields 1.08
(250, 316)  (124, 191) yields 1.11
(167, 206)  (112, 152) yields 1.04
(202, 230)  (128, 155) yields 1.10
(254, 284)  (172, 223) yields 1.06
